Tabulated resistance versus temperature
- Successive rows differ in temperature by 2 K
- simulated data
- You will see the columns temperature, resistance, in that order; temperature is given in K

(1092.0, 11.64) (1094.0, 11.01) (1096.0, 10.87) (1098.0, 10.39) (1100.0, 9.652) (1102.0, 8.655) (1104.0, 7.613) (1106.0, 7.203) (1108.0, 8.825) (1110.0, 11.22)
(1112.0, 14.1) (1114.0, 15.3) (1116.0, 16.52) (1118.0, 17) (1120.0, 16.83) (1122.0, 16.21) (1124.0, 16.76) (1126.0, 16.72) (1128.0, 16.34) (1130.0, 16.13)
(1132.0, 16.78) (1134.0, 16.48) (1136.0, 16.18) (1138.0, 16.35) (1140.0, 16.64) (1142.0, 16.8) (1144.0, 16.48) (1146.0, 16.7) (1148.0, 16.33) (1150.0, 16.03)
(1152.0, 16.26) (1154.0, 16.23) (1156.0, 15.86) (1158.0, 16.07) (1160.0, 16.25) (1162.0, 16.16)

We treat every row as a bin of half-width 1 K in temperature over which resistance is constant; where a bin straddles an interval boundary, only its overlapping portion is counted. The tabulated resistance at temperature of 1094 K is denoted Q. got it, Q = 11.01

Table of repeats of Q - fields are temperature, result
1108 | 8.825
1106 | 7.203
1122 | 16.21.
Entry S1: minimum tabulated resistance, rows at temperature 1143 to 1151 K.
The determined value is 16.03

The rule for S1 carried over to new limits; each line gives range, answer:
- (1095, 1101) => 9.652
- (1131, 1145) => 16.18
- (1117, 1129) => 16.21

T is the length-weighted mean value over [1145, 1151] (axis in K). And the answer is 16.4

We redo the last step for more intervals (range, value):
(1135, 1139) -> 16.3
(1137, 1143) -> 16.6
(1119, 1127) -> 16.6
